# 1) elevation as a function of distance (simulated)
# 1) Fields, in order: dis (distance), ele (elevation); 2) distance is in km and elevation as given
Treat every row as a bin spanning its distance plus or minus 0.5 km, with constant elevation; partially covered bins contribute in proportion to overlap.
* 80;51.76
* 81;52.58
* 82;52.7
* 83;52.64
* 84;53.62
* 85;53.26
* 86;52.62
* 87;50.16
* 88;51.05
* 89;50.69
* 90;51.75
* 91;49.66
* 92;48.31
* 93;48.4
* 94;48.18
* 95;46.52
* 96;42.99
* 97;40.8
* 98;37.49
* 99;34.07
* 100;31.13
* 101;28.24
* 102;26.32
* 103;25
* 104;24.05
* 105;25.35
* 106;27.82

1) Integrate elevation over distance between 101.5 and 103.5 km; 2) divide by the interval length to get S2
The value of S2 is 25.7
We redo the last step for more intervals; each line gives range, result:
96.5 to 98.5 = 39.1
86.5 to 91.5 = 50.7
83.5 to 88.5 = 52.1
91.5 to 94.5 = 48.3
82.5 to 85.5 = 53.2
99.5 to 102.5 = 28.6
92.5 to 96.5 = 46.5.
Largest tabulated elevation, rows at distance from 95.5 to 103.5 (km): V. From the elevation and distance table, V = 42.99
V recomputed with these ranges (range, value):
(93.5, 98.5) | 48.18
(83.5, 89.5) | 53.62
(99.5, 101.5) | 31.13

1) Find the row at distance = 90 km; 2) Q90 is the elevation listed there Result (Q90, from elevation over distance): 51.75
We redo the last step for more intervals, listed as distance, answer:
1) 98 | 37.49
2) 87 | 50.16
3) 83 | 52.64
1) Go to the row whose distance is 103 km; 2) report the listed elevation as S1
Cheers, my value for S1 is 25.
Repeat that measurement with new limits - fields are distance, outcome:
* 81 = 52.58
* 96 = 42.99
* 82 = 52.7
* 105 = 25.35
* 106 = 27.82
